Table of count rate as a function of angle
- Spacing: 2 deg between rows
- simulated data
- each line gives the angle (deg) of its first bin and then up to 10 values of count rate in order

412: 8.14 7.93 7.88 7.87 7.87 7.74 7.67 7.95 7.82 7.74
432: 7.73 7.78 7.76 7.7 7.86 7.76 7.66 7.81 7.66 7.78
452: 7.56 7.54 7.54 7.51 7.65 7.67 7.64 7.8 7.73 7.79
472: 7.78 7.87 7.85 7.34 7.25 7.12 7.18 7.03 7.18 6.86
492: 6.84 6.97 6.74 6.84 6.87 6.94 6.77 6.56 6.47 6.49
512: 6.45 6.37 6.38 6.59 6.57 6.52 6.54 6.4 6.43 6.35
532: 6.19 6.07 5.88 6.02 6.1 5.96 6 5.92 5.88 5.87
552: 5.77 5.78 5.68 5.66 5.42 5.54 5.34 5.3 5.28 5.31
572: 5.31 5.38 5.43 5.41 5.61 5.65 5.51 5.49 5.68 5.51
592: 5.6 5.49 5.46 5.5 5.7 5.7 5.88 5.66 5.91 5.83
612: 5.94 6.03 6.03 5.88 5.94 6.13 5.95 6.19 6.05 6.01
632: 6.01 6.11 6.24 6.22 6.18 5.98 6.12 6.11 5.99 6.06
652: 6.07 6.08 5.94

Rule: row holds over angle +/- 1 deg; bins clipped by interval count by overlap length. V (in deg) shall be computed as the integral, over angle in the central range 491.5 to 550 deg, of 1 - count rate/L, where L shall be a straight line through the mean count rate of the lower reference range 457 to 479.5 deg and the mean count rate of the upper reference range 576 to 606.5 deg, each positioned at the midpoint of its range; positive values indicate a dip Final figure 3.3 deg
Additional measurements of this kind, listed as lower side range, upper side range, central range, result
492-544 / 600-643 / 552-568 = 1.9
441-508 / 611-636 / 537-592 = 7.8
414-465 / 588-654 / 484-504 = 0.7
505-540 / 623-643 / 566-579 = 1.9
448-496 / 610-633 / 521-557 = 3.8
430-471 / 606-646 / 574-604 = 3.9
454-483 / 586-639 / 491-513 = 1.5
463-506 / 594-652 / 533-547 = 1.5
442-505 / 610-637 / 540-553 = 1.6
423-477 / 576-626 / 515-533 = 0.8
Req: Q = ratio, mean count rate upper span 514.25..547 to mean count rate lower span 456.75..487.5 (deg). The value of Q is 0.8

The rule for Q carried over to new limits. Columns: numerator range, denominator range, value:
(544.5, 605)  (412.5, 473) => 0.72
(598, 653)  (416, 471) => 0.77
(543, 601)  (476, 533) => 0.83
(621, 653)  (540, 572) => 1.08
